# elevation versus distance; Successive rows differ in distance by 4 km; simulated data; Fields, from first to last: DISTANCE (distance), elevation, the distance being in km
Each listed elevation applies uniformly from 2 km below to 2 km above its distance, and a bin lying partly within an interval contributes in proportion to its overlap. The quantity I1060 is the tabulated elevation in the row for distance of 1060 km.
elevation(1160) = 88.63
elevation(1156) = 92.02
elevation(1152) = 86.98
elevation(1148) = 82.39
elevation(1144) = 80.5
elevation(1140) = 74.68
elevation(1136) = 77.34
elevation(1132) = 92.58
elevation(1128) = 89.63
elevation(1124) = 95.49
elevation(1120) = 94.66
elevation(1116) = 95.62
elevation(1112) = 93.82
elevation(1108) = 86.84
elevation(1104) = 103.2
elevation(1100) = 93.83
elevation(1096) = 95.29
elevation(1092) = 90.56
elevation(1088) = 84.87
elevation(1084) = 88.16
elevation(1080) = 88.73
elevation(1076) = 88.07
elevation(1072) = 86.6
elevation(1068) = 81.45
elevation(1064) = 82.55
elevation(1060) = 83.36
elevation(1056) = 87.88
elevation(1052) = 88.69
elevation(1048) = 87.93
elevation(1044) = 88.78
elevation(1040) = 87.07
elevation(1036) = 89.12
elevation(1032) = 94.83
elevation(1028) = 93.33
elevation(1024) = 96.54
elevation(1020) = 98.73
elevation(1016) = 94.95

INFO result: 83.36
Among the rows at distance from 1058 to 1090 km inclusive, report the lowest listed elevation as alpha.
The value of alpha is 81.45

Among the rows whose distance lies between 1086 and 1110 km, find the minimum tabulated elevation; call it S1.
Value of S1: 84.87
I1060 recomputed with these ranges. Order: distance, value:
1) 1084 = 88.16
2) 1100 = 93.83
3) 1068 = 81.45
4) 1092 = 90.56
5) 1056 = 87.88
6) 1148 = 82.39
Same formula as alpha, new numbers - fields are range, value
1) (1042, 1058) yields 87.88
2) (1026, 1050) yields 87.07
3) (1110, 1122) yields 93.82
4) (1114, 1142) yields 74.68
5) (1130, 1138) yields 77.34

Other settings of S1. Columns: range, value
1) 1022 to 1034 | 93.33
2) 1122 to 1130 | 89.63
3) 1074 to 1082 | 88.07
